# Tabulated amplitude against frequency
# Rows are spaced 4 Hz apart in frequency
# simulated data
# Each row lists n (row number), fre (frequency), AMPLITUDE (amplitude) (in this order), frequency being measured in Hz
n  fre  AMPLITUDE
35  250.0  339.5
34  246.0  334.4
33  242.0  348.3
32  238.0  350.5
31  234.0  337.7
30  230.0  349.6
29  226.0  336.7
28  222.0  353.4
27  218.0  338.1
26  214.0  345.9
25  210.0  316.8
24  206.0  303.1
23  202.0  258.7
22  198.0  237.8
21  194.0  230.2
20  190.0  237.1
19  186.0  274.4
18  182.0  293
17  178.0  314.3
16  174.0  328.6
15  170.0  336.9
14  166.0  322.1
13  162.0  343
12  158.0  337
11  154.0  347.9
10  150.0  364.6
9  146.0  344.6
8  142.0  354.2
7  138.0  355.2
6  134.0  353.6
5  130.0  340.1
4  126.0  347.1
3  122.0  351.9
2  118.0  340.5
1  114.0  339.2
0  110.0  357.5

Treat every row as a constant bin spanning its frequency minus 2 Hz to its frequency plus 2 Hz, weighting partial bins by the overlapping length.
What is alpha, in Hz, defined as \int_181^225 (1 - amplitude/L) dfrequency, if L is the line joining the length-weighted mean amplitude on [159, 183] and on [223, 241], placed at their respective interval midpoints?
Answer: 5.86 Hz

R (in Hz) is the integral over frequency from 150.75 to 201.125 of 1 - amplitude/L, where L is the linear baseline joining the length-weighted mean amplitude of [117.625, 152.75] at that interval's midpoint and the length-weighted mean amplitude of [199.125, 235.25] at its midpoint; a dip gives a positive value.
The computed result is 5.5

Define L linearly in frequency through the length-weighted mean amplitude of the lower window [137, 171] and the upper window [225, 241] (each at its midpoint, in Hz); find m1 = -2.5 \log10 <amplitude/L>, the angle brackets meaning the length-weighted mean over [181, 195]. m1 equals 0.314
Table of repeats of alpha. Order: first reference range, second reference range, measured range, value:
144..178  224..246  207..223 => 0.3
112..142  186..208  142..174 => -3.7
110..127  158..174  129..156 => -1.0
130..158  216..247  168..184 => 1.4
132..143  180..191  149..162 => -1.0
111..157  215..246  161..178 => 0.8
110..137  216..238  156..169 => 0.4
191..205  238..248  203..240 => -4.8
